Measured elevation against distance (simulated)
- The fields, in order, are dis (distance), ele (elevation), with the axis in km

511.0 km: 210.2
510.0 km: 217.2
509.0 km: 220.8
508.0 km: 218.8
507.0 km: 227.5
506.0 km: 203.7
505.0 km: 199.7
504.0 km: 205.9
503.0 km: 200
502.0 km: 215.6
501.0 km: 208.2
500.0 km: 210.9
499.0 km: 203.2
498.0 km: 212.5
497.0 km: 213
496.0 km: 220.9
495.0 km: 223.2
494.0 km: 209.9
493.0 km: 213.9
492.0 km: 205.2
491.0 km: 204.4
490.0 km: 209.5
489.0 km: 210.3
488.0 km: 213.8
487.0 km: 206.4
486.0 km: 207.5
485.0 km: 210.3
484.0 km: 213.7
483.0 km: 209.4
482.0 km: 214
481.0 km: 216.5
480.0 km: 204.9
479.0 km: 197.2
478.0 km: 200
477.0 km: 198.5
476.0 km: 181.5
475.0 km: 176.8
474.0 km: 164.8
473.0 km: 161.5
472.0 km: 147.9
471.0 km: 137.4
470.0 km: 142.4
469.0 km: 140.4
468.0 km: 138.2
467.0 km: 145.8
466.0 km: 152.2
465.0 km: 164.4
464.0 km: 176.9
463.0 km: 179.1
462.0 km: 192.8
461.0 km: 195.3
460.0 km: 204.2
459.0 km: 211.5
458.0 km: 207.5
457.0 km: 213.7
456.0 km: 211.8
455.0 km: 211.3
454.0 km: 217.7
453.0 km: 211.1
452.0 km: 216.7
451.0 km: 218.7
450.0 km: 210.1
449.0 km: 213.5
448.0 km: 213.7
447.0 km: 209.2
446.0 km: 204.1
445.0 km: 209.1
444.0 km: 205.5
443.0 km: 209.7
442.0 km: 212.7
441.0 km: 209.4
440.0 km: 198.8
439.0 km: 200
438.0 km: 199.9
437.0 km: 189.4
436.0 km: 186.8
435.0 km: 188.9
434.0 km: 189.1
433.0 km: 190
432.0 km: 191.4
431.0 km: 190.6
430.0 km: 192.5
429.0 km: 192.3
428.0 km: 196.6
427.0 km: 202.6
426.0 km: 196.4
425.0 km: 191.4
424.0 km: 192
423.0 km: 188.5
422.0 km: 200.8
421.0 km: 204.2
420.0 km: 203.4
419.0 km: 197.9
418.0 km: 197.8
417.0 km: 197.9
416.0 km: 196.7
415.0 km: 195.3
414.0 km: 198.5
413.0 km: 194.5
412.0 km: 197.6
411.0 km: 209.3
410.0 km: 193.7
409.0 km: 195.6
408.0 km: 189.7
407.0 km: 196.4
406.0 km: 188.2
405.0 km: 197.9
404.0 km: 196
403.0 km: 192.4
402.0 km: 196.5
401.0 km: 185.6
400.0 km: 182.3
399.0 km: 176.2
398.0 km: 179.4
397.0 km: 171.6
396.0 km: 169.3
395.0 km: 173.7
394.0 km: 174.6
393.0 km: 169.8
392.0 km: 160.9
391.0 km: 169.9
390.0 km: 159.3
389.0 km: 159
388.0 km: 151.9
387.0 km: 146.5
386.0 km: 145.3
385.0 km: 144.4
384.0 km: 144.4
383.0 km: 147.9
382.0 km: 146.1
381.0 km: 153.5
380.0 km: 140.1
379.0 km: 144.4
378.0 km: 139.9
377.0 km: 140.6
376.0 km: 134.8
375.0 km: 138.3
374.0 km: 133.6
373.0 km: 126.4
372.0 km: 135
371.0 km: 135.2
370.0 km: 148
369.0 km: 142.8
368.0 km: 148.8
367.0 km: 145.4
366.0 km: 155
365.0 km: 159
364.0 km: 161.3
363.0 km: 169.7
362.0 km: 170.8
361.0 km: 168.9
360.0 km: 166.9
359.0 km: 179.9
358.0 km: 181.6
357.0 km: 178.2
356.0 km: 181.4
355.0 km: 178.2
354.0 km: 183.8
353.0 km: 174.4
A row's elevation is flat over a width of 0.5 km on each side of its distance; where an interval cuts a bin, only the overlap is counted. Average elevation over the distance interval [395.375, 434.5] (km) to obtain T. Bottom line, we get 193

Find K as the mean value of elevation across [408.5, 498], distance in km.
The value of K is 197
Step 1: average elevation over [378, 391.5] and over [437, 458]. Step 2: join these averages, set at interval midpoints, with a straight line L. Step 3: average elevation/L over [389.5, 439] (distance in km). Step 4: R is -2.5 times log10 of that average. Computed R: -0.07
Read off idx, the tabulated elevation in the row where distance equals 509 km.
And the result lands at 220.8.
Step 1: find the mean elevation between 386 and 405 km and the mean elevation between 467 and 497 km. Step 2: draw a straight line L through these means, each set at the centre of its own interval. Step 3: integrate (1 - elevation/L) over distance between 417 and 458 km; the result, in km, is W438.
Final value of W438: -4.4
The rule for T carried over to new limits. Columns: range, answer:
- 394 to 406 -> 184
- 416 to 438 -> 194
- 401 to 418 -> 196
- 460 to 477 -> 165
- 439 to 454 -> 210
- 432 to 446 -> 199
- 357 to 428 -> 172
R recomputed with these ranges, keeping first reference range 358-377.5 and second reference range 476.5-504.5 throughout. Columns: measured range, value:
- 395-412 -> -0.12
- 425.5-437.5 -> -0.06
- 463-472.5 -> 0.30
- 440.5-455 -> -0.12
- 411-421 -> -0.14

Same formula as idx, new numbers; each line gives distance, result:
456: 211.8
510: 217.2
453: 211.1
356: 181.4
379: 144.4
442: 212.7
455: 211.3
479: 197.2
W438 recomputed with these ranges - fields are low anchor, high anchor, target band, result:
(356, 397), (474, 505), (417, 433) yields -1.7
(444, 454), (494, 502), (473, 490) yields 1.0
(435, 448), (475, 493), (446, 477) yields 2.7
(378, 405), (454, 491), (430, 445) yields -1.6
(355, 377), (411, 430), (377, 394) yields 1.9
